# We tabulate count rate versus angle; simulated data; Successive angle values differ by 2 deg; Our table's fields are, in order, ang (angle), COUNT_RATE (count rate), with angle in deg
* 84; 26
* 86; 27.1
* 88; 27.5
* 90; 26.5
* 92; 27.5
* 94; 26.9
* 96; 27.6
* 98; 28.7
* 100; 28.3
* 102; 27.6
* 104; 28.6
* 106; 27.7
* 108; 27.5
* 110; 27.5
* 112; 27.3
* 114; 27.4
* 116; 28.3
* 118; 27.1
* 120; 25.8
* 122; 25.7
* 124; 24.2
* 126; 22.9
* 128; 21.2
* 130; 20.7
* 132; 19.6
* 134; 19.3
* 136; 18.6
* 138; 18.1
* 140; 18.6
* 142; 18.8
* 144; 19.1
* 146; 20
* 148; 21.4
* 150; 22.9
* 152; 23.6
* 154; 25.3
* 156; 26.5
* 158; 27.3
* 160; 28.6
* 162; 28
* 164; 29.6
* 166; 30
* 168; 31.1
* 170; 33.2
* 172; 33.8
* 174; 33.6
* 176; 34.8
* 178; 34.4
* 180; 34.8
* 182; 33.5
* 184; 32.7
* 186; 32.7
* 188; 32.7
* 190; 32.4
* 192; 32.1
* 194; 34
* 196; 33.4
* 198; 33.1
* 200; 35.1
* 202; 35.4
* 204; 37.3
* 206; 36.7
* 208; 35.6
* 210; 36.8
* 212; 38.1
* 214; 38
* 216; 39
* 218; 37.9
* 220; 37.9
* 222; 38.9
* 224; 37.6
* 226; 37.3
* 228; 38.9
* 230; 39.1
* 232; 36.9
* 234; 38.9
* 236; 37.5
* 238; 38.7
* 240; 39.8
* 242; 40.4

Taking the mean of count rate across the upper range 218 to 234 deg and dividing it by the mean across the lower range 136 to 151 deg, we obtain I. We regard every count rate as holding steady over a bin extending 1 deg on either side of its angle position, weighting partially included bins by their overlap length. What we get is 1.9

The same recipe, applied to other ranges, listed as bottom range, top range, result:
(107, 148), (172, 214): 1.51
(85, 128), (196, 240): 1.39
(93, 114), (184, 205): 1.22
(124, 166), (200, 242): 1.66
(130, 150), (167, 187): 1.71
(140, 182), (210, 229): 1.37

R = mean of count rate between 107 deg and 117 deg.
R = 27.6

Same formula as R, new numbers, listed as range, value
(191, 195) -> 33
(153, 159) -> 26.4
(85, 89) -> 27.3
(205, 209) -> 36.2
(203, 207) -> 37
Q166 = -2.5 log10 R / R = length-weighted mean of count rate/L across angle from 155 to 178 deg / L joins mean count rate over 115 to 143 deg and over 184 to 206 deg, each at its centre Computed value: -0.069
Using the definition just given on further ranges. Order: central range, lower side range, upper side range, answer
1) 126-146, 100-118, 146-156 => 0.262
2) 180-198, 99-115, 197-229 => 0.061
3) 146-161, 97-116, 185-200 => 0.235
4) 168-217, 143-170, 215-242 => -0.083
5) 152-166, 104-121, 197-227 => 0.163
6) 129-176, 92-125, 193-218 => 0.255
